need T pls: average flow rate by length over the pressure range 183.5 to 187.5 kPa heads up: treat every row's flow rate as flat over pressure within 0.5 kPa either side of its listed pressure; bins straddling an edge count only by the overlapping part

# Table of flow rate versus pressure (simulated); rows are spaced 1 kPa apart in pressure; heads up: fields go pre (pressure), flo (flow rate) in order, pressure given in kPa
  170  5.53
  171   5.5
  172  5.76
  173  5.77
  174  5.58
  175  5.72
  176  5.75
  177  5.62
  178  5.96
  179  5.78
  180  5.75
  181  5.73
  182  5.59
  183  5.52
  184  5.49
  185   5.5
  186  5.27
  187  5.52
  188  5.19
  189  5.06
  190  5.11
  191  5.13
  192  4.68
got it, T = 5.44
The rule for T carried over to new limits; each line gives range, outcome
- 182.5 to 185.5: 5.5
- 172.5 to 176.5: 5.71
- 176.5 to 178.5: 5.79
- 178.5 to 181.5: 5.75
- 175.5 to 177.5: 5.69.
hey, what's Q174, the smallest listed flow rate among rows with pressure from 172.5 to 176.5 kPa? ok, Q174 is 5.58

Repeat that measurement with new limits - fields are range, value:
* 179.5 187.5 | 5.27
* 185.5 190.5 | 5.06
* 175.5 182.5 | 5.59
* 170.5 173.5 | 5.5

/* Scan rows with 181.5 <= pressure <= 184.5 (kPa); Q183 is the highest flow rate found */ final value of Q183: 5.59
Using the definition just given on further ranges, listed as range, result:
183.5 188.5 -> 5.52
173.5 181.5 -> 5.96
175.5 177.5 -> 5.75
